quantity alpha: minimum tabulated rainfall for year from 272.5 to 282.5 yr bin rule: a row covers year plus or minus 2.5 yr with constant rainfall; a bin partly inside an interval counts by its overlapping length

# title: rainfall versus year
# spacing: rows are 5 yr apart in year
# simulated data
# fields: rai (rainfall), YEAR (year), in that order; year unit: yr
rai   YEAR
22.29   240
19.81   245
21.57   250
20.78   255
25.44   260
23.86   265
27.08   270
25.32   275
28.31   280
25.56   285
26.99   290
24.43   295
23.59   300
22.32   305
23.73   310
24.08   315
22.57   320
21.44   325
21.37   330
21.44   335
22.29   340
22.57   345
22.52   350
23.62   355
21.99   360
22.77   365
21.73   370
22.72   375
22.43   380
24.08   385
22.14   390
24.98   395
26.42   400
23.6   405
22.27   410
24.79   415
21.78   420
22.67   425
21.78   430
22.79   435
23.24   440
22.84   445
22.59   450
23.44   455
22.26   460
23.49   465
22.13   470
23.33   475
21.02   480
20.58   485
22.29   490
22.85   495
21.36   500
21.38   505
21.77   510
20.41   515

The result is 25.32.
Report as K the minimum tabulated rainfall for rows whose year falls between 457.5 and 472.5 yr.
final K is 22.13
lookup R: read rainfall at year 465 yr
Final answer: 23.49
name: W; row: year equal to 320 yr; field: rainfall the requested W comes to 22.57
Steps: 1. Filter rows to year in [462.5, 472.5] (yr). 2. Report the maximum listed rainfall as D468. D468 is 23.49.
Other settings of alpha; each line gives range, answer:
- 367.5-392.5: 21.73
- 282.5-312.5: 22.32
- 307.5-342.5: 21.37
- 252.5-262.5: 20.78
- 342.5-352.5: 22.52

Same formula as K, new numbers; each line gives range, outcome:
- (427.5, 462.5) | 21.78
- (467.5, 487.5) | 20.58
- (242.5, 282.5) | 19.81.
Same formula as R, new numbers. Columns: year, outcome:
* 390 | 22.14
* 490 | 22.29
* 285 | 25.56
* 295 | 24.43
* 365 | 22.77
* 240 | 22.29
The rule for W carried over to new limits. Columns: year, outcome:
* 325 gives 21.44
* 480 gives 21.02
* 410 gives 22.27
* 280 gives 28.31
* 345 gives 22.57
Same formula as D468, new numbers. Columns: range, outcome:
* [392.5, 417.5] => 26.42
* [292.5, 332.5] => 24.43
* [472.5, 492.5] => 23.33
